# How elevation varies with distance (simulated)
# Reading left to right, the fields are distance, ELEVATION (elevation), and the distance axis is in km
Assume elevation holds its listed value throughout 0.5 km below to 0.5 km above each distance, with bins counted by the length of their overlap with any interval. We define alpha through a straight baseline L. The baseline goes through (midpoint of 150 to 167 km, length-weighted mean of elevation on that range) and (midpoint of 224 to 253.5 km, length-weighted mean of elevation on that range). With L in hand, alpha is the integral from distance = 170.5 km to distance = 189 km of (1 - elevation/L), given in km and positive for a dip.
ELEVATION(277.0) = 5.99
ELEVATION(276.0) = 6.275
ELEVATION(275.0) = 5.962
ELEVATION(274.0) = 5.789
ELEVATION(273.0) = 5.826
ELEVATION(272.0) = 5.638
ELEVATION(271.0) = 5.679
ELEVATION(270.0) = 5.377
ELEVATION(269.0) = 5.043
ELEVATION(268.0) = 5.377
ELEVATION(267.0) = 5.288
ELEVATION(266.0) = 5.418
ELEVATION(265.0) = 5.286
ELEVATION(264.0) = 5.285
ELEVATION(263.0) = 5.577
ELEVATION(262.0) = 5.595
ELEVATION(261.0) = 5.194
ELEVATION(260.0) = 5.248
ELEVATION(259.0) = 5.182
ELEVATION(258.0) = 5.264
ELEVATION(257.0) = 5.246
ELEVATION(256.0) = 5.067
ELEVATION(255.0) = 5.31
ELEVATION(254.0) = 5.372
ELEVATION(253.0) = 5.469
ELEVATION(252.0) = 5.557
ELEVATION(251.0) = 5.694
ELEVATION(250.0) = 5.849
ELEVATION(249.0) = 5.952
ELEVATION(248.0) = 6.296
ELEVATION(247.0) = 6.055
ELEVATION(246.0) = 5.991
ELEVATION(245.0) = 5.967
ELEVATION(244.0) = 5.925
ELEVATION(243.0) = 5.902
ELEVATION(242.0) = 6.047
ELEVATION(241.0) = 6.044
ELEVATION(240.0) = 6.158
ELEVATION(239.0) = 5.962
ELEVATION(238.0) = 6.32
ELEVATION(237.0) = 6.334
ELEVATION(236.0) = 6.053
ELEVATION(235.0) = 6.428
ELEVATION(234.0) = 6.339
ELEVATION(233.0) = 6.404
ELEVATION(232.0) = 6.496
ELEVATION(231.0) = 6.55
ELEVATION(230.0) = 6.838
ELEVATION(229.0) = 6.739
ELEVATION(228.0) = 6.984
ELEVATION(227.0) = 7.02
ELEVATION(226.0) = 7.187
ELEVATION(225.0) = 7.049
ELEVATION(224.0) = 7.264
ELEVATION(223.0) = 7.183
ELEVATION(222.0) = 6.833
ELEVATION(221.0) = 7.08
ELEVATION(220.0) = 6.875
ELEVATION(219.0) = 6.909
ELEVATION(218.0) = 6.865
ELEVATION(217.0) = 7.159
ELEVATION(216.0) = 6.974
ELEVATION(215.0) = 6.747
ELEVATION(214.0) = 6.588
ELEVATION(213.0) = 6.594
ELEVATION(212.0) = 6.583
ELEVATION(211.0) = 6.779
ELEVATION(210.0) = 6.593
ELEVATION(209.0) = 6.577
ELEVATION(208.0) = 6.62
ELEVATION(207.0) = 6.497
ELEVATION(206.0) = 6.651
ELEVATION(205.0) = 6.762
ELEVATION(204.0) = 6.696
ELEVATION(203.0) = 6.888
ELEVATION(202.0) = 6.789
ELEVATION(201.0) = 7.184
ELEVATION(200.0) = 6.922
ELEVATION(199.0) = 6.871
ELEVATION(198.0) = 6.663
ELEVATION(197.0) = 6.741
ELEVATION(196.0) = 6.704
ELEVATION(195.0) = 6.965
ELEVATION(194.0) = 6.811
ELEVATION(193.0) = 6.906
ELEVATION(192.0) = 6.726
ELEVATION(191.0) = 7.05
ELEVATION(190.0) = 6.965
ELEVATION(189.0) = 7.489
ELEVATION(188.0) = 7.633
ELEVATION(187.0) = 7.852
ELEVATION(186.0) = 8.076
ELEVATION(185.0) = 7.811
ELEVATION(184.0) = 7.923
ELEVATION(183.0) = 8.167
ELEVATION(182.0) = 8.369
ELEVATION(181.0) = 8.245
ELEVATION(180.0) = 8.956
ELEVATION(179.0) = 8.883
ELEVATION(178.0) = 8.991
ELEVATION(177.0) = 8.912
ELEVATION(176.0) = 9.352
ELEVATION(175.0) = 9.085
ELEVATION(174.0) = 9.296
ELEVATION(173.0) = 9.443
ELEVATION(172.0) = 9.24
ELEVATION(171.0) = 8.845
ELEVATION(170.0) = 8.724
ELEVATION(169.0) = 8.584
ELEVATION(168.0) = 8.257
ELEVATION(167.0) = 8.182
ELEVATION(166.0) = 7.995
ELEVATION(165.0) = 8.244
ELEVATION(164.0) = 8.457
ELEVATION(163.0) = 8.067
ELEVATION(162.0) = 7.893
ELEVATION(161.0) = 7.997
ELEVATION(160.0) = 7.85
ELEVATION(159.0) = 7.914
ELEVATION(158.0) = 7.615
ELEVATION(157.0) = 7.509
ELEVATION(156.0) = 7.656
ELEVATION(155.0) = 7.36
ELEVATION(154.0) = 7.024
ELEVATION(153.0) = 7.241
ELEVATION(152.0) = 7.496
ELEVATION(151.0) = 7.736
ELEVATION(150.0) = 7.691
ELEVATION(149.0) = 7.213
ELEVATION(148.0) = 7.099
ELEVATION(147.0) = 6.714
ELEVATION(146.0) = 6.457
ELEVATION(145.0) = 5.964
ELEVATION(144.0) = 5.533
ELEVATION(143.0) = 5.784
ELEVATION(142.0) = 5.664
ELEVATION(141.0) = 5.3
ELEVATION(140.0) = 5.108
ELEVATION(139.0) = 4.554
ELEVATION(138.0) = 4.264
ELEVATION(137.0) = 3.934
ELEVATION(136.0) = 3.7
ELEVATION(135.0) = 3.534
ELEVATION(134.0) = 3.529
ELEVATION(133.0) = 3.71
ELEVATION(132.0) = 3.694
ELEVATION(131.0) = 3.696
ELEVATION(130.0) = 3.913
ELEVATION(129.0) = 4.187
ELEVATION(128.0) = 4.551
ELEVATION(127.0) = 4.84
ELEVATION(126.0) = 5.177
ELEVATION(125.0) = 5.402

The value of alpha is -3.0 km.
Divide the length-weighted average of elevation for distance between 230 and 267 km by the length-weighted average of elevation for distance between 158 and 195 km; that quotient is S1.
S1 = 0.71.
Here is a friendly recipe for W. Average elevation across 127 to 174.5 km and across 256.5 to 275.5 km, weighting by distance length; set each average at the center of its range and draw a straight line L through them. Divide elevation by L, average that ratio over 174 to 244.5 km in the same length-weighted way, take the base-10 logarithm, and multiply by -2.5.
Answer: -0.18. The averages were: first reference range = 6.59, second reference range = 5.44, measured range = 7.07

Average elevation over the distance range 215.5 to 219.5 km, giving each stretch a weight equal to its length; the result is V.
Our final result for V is 6.98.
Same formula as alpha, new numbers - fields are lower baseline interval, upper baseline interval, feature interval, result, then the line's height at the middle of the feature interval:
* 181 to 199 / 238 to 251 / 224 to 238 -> -0.7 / 6.34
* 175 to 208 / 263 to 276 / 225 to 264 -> 1.1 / 6.16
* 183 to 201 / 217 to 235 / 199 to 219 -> 0.8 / 7.03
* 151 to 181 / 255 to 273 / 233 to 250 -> -0.2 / 6.03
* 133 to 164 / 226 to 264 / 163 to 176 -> -5.0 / 6.28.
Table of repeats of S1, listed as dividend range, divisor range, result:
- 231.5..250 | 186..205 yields 0.88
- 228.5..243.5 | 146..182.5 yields 0.77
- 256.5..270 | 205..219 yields 0.79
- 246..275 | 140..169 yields 0.76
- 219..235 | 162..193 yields 0.82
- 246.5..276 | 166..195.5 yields 0.67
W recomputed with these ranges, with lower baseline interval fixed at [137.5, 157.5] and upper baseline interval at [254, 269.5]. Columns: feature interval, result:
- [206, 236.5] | -0.183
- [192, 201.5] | -0.152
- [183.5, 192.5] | -0.233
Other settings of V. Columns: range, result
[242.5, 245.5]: 5.93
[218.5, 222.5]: 6.92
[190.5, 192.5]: 6.89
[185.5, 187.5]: 7.96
